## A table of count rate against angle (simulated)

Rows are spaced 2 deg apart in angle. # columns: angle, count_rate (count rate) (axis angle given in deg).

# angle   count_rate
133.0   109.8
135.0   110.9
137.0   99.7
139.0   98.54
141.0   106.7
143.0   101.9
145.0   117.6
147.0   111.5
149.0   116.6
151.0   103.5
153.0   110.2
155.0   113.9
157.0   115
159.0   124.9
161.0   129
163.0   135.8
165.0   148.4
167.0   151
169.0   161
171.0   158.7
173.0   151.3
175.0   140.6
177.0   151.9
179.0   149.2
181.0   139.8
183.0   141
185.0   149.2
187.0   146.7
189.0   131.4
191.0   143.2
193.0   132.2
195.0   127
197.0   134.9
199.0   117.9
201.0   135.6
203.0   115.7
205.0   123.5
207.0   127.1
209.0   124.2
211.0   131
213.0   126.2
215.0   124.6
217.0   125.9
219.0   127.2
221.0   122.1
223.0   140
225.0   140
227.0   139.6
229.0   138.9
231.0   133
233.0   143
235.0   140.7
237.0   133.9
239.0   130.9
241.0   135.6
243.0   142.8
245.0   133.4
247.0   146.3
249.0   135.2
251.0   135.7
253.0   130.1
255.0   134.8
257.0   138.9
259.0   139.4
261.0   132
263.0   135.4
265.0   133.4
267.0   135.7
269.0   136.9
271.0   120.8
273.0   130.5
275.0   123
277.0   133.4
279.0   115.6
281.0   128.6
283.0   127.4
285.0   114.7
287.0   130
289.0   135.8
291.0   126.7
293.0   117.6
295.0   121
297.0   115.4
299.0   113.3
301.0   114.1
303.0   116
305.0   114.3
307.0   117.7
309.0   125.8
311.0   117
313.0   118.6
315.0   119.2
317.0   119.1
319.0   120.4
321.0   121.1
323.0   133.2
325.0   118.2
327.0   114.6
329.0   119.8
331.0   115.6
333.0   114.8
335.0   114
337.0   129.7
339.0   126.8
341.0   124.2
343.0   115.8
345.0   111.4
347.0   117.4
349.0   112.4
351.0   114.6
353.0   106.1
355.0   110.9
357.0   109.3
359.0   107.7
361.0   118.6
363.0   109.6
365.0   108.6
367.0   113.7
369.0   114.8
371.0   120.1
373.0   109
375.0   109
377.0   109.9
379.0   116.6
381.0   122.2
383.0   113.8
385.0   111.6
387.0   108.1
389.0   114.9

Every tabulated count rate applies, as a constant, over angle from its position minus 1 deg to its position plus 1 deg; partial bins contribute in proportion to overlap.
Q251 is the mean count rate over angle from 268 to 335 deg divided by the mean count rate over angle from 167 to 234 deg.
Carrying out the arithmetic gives 0.89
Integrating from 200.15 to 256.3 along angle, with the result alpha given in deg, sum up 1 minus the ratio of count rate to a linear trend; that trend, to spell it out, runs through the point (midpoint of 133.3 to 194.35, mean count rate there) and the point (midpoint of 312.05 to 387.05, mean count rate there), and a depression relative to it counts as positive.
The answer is -3.6 deg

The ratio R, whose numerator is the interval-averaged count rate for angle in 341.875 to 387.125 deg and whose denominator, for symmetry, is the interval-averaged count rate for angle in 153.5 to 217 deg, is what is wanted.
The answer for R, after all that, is 0.83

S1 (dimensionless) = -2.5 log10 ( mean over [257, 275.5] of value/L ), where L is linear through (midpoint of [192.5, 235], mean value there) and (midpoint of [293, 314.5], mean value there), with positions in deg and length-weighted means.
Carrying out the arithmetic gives -0.083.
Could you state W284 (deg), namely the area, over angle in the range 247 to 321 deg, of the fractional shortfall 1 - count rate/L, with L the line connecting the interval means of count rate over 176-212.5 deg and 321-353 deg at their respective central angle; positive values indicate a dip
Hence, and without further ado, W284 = -0.8 deg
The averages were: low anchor 134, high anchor 119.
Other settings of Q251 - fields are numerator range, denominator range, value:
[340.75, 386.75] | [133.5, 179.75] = 0.90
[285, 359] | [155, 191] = 0.84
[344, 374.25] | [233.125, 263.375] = 0.82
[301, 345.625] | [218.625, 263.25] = 0.88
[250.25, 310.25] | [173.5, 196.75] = 0.90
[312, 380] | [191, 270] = 0.87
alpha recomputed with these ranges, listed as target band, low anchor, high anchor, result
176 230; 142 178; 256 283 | -1.29 deg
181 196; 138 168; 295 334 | -2.51 deg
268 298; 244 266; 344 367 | 0.92 deg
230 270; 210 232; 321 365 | -2.60 deg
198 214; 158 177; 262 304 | 1.52 deg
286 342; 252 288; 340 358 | 0.13 deg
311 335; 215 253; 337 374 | 0.16 deg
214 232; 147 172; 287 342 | -0.91 deg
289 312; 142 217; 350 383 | 0.07 deg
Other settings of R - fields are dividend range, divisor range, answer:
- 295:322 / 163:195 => 0.81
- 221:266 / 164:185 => 0.92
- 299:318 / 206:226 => 0.91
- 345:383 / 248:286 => 0.86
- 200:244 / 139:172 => 1.06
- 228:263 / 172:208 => 1.00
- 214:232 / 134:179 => 1.05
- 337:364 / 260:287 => 0.89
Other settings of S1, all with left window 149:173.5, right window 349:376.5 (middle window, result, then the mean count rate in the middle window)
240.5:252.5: -0.12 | 138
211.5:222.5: 0.01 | 126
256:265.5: -0.12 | 136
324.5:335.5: -0.01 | 116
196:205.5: 0.02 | 126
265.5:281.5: -0.06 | 128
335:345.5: -0.07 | 121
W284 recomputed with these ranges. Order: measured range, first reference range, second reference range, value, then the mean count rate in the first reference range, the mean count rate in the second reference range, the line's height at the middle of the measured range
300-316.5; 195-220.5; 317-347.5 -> 0.4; 126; 120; 121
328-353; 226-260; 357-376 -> 0.0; 137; 112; 117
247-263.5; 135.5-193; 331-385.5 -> -1.7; 130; 115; 123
